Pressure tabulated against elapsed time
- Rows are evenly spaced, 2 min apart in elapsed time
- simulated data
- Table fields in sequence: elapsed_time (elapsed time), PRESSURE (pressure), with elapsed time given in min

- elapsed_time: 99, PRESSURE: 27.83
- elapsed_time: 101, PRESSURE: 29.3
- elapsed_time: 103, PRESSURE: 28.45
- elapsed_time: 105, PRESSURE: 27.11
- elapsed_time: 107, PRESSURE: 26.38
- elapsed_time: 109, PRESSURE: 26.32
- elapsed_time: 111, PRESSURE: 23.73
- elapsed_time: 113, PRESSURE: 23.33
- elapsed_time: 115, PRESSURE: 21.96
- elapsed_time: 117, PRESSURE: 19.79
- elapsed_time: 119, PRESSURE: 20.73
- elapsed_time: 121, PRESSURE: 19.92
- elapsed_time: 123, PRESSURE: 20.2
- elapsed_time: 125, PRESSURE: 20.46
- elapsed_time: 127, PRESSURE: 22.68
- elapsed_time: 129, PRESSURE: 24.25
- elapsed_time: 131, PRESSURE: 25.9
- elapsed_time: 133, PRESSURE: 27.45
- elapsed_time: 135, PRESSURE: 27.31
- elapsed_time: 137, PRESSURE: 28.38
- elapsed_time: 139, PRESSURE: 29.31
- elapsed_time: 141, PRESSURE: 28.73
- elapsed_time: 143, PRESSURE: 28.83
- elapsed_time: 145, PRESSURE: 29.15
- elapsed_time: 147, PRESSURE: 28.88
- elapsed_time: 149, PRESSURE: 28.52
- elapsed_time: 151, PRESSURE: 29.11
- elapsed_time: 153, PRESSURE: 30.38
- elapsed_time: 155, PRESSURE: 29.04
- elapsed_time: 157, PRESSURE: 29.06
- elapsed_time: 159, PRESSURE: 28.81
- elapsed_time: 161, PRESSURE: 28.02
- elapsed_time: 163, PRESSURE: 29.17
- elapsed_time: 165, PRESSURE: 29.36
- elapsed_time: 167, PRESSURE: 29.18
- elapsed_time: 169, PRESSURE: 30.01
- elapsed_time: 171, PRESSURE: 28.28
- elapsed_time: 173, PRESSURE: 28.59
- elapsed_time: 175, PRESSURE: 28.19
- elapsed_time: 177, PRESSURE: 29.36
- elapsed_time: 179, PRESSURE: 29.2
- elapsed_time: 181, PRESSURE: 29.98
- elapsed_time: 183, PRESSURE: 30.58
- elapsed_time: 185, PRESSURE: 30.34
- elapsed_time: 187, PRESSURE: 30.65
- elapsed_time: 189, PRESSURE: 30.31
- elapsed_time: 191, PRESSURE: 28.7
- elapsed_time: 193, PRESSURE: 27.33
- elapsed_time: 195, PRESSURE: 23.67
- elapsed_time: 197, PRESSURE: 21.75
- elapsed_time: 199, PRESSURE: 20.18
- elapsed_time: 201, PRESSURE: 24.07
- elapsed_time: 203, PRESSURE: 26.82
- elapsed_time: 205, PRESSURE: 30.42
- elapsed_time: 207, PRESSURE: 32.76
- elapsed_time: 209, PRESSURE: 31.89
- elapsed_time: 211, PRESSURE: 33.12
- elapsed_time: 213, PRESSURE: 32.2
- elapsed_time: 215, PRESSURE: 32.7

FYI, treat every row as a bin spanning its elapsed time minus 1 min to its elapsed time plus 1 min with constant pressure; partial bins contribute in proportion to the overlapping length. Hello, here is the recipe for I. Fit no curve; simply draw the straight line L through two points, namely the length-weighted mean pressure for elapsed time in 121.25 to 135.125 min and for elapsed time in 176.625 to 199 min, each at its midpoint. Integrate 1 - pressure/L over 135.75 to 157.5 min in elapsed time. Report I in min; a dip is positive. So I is -3.5 min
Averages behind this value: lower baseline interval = 23.6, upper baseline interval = 28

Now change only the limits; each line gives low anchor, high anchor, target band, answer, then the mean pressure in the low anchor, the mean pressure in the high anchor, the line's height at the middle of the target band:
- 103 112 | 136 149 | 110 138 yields 4.3 min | 26.2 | 28.9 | 27.4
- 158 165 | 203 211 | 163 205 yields 2.8 min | 28.8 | 31.3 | 30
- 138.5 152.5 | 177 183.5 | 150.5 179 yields 0.4 min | 29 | 29.8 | 29.4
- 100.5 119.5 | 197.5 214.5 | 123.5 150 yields -0.9 min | 24.7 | 28.8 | 25.8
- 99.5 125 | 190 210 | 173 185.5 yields -1.6 min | 23.9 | 26.8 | 26.1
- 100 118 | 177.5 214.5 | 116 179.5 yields -0.7 min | 25.2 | 28.6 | 26.7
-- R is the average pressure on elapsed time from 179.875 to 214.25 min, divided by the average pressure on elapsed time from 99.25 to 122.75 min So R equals 1.18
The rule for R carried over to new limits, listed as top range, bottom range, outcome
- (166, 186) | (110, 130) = 1.35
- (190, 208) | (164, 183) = 0.90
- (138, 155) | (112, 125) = 1.39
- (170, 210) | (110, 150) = 1.13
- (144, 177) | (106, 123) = 1.28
